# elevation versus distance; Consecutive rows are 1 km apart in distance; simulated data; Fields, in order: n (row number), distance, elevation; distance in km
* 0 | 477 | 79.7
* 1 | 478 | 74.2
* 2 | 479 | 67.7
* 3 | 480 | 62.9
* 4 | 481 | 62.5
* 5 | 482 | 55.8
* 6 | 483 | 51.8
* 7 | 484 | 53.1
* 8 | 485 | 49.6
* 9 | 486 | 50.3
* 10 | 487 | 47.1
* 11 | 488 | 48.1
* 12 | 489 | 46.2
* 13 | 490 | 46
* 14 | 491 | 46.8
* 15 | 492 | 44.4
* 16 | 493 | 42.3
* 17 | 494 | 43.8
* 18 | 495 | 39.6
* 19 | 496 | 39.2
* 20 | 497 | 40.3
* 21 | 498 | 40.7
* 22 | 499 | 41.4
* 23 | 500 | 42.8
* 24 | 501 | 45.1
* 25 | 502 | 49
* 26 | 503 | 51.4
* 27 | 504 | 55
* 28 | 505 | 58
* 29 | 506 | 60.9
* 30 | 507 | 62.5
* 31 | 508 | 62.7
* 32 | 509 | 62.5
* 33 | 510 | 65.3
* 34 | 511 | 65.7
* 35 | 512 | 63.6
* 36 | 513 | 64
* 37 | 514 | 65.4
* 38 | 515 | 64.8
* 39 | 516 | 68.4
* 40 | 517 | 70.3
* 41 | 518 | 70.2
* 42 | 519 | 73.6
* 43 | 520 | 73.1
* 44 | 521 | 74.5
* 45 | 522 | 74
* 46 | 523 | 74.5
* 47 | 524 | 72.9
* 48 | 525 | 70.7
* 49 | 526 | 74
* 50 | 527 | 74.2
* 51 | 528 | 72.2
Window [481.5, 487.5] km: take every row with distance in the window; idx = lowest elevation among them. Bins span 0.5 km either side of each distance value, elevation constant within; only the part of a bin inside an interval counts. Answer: 47.1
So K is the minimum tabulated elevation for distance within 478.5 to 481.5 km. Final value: 62.5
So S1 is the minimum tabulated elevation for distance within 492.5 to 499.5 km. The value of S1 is 39.2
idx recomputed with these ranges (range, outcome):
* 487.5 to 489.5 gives 46.2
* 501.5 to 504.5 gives 49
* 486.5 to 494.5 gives 42.3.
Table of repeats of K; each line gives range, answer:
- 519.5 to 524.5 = 72.9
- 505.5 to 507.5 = 60.9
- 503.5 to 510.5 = 55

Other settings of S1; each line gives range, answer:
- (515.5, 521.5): 68.4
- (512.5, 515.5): 64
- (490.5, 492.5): 44.4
